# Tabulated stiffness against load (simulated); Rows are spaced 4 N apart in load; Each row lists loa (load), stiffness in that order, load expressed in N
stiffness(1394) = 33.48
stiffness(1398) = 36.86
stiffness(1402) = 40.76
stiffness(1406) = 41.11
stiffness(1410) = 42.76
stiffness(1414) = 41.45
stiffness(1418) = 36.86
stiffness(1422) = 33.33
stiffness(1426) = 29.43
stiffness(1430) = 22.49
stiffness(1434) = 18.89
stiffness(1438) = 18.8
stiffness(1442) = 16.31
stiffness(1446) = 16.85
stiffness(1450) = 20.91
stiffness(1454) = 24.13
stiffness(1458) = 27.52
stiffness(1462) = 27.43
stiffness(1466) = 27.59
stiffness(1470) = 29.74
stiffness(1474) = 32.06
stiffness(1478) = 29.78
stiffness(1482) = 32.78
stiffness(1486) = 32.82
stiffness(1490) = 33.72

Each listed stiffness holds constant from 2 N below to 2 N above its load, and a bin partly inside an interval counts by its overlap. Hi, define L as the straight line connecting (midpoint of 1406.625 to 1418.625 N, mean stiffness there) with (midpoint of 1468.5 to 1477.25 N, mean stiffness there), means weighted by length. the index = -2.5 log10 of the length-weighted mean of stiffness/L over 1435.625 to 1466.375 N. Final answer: 0.47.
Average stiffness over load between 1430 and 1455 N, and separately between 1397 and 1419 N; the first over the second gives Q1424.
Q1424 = 0.48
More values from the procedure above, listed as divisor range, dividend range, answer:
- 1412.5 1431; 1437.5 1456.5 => 0.60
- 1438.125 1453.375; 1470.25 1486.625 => 1.69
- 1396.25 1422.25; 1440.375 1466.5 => 0.58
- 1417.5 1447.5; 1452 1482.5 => 1.22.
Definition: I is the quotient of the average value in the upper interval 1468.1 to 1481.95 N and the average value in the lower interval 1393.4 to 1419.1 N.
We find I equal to 0.8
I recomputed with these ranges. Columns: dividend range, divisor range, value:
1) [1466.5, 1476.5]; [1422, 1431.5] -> 1.10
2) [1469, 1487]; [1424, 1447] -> 1.53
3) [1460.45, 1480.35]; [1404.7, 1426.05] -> 0.77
